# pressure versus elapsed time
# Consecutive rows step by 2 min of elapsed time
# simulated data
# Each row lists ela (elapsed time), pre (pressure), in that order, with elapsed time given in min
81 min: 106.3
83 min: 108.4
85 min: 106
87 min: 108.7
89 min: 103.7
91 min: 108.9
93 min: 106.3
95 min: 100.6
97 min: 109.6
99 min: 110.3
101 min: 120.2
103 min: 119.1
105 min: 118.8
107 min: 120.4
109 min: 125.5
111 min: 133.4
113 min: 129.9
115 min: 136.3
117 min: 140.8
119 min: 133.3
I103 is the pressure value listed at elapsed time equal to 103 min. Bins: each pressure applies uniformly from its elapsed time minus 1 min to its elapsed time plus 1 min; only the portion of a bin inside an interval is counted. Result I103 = 119.1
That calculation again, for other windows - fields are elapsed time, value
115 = 136.3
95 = 100.6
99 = 110.3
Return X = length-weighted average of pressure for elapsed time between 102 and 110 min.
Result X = 121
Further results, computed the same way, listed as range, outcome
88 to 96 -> 105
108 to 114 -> 130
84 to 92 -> 107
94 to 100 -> 107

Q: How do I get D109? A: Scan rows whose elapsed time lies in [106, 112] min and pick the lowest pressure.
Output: 120.4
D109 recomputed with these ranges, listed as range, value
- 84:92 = 103.7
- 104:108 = 118.8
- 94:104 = 100.6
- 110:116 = 129.9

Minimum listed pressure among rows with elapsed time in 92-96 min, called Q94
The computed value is 100.6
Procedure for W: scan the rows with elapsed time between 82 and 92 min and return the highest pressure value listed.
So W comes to 108.9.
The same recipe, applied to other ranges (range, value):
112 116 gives 136.3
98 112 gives 133.4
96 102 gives 120.2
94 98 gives 109.6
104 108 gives 120.4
